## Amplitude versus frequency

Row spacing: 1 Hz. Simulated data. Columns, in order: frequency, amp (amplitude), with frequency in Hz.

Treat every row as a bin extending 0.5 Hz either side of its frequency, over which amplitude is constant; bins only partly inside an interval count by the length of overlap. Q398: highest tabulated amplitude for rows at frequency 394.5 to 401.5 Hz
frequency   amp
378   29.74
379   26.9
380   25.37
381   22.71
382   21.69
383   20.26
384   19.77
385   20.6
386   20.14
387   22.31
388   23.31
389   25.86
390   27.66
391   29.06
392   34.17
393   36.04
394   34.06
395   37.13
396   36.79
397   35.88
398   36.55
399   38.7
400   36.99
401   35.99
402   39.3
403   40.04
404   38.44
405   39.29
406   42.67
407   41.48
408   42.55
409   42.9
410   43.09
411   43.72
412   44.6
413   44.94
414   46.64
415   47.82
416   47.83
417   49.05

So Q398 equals 38.7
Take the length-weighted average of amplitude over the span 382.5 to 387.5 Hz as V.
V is 20.6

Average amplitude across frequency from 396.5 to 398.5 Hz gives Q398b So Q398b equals 36.2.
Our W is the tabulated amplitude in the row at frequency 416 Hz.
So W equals 47.83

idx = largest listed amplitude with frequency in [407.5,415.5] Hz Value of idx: 47.82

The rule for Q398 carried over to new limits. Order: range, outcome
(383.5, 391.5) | 29.06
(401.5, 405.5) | 40.04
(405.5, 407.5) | 42.67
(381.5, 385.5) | 21.69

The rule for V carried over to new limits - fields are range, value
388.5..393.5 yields 30.6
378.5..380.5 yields 26.1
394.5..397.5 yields 36.6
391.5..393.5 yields 35.1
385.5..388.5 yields 21.9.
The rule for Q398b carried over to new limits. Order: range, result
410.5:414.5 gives 45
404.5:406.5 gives 41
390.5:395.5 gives 34.1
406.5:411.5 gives 42.7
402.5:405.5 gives 39.3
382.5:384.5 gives 20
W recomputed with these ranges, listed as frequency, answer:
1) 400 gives 36.99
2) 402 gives 39.3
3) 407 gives 41.48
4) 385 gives 20.6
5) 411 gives 43.72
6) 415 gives 47.82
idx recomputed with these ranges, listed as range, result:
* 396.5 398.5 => 36.55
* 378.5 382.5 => 26.9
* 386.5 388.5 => 23.31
